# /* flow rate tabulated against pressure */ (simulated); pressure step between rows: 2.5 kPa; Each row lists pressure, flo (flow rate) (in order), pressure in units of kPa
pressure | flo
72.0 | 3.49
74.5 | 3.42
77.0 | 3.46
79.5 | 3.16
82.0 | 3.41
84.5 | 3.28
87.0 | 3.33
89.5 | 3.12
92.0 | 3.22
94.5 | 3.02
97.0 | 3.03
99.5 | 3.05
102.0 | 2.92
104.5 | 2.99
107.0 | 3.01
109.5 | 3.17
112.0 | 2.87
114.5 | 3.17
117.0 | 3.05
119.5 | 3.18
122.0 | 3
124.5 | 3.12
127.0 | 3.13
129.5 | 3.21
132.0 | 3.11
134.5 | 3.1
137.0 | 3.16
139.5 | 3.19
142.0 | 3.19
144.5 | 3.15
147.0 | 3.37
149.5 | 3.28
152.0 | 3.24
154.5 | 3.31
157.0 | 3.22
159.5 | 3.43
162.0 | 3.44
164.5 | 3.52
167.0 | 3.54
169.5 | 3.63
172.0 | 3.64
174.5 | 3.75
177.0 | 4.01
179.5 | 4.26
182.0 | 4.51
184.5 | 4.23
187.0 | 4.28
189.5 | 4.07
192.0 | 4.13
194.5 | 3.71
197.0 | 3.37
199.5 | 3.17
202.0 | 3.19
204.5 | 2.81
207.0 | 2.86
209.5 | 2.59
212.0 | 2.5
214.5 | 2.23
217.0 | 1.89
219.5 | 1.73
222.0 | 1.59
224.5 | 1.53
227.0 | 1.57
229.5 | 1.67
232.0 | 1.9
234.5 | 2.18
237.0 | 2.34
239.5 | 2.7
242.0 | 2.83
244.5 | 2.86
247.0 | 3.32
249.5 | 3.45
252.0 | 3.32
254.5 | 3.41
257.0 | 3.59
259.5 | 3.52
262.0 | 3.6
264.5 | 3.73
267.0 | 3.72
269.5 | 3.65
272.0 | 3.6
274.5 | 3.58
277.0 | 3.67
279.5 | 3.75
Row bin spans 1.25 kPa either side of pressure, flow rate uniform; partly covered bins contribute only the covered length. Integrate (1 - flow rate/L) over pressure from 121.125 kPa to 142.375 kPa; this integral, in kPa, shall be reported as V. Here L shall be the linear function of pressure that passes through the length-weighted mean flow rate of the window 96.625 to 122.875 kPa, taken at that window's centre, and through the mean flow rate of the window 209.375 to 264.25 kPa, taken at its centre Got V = -1.2 kPa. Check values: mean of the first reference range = 3.04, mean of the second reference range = 2.58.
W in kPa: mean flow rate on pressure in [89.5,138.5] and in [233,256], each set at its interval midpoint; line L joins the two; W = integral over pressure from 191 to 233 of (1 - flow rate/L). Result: 6.8 kPa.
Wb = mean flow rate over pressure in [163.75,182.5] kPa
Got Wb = 3.84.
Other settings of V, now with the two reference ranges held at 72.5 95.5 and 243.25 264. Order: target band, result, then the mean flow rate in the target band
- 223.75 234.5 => 5.2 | 1.73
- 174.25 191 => -4.2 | 4.18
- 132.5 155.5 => 0.7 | 3.22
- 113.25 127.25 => 0.8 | 3.11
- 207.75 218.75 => 3.5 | 2.3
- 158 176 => -1.2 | 3.57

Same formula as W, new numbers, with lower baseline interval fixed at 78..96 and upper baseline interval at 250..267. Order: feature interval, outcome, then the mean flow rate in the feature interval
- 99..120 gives 1.4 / 3.04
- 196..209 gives 1.5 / 3.05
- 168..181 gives -1.8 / 3.86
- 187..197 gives -1.5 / 3.93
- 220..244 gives 9.9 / 2.05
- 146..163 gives 0.1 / 3.32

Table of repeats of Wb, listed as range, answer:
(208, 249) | 2.24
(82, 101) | 3.16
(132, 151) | 3.2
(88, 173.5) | 3.2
